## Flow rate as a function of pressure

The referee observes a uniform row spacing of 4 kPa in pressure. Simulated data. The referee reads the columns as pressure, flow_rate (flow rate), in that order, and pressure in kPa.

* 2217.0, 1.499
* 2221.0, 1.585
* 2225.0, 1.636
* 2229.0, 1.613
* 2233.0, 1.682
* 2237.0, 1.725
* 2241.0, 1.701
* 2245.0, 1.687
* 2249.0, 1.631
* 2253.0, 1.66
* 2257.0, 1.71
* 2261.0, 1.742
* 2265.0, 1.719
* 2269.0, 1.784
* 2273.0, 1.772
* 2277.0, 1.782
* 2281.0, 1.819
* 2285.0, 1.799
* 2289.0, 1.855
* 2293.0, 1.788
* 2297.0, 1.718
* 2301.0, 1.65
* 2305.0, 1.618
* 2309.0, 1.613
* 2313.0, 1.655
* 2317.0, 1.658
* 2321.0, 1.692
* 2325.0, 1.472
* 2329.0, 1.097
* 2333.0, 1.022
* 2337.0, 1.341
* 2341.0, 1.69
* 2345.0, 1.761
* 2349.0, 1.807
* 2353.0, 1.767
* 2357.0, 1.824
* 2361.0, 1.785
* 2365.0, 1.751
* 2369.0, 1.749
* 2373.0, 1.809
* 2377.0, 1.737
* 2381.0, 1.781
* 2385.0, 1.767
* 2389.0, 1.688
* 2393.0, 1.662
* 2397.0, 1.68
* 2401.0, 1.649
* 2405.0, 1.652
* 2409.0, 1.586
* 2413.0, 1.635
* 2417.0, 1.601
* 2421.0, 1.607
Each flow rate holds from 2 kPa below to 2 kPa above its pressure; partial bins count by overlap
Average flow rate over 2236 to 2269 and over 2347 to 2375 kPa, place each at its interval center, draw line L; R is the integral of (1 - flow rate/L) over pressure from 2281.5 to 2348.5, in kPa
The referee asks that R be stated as 5.7 kPa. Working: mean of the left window 1.7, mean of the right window 1.78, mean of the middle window 1.6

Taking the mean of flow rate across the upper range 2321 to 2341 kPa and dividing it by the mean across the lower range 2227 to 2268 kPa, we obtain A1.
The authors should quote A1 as 0.78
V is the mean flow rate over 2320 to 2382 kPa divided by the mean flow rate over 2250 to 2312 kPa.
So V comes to 0.9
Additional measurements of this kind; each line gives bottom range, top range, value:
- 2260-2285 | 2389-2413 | 0.93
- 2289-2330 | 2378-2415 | 1.04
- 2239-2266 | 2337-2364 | 1.03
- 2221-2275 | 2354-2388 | 1.05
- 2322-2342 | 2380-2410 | 1.27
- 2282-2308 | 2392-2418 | 0.94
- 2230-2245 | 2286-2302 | 1.04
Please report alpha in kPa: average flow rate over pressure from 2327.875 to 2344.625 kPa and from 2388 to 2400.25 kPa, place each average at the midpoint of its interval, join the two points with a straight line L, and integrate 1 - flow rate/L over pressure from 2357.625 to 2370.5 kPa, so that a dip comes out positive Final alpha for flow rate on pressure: -2.3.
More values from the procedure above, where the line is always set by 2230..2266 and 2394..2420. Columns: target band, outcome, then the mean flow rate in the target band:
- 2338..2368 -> -1.8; 1.75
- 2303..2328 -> 1.1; 1.6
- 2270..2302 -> -1.9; 1.78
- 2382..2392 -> -0.5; 1.73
